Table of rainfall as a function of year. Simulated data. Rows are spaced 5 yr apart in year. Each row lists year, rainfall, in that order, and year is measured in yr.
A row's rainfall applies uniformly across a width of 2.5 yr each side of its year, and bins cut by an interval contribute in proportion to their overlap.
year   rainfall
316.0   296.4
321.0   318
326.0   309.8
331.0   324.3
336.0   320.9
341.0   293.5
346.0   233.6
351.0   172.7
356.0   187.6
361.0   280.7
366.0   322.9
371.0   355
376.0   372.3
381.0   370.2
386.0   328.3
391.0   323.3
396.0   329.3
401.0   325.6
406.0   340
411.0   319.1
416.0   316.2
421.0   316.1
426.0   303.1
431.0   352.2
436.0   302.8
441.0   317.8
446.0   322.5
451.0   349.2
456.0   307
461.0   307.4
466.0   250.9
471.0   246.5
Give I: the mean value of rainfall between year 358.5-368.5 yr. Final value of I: 302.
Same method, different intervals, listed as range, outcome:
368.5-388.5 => 356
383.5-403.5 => 327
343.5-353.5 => 203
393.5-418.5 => 326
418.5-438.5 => 319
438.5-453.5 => 330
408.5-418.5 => 318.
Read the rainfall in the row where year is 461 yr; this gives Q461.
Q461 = 307.4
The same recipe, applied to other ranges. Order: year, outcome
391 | 323.3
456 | 307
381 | 370.2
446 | 322.5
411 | 319.1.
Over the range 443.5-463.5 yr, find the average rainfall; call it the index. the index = 322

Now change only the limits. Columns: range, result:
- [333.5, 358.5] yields 242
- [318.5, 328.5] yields 314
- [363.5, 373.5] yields 339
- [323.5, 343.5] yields 312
